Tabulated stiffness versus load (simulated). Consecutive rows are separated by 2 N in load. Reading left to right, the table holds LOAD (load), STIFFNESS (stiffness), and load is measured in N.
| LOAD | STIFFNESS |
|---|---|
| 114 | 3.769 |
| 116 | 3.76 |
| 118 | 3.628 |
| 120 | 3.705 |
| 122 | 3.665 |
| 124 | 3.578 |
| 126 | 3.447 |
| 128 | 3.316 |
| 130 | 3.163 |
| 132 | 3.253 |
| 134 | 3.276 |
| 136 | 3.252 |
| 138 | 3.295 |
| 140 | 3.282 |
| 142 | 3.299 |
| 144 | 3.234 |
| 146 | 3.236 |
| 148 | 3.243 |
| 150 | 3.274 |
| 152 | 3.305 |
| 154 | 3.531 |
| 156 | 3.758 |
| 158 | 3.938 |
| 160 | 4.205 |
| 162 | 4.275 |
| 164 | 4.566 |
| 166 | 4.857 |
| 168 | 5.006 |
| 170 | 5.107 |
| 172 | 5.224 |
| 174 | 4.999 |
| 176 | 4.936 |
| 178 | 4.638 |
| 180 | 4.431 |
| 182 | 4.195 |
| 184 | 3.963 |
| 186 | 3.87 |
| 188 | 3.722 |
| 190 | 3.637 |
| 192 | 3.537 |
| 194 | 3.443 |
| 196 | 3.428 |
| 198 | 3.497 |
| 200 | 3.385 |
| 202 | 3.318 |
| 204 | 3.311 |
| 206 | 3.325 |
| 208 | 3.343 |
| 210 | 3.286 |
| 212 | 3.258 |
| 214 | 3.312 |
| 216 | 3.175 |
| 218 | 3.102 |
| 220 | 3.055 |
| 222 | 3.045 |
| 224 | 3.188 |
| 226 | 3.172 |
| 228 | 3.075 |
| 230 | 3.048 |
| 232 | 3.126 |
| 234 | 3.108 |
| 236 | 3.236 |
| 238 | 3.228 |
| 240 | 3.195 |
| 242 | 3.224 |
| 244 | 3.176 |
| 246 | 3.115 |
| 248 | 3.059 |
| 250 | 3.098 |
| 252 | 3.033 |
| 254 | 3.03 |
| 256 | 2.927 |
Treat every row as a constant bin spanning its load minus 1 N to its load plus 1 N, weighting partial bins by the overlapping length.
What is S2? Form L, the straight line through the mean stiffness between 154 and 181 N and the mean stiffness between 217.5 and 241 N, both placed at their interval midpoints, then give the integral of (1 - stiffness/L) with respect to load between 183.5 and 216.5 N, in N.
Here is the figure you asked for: 3.1 N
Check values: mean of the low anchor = 4.57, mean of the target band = 3.46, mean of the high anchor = 3.13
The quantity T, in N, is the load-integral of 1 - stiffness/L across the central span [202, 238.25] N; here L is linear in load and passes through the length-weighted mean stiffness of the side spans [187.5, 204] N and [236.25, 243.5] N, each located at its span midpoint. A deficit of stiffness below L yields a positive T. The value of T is 1.5 N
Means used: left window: 3.48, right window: 3.22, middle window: 3.19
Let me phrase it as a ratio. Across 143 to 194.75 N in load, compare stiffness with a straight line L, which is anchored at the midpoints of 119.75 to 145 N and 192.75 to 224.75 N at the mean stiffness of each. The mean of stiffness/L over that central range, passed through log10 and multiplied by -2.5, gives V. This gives -0.23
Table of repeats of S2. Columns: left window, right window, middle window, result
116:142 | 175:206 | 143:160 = 0.36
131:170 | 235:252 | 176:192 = -2.56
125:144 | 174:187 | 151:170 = -1.39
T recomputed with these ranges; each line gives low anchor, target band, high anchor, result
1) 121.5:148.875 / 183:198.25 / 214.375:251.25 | -2.0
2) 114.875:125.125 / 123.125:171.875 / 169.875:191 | 3.6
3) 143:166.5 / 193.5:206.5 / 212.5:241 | 0.0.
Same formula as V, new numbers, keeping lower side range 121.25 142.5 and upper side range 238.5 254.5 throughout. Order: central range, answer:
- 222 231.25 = 0.02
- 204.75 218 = -0.03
